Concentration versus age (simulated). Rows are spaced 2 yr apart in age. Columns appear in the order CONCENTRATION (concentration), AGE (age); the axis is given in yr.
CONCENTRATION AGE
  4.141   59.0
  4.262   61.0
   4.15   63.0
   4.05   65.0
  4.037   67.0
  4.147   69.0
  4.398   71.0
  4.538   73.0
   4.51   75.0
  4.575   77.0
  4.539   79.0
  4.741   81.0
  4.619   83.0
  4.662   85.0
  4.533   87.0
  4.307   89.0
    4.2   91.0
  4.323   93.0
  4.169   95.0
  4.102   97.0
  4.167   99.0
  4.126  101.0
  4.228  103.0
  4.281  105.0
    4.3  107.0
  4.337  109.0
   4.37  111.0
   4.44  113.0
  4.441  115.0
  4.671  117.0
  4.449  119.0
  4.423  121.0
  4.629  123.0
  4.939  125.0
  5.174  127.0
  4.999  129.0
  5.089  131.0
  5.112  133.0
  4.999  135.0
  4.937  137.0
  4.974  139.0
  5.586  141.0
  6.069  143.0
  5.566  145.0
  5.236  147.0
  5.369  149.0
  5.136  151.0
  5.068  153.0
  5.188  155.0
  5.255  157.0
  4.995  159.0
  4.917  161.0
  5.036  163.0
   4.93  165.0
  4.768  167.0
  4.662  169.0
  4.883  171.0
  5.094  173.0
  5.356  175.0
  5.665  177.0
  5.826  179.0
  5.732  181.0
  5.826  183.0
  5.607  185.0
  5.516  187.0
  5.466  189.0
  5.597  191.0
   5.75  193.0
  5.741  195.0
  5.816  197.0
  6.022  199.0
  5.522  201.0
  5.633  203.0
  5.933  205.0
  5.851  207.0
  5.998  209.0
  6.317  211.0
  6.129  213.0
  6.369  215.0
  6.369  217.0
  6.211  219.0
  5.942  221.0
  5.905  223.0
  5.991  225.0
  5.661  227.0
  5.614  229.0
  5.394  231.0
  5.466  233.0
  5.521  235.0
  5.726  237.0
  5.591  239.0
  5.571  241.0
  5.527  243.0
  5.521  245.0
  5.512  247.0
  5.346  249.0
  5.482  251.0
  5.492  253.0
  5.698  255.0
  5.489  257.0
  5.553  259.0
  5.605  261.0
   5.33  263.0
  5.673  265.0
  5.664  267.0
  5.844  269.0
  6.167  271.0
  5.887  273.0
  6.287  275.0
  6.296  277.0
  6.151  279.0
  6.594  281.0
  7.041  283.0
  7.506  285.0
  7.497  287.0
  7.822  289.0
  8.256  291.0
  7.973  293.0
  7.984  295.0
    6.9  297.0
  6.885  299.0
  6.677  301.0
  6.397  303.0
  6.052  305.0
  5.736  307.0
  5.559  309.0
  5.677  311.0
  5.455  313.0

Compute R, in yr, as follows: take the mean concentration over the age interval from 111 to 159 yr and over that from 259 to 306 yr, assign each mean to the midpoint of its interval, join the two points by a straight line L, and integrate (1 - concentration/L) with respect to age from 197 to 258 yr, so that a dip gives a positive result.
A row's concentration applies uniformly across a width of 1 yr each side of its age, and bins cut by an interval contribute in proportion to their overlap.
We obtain 2.5 yr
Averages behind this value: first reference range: 5.02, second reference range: 6.61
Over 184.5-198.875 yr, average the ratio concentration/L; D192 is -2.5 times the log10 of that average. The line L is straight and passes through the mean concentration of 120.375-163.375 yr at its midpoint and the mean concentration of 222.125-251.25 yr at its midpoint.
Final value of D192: -0.06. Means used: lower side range 5.13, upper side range 5.59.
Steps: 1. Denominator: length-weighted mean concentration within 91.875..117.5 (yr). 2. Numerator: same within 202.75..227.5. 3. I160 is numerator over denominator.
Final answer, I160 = 1.4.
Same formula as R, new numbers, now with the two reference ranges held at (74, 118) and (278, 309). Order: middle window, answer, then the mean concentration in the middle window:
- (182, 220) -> -0.7 yr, 5.88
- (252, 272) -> 2.8 yr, 5.65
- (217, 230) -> 0.3 yr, 5.92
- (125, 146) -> -1.4 yr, 5.24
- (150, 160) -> 0.1 yr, 5.13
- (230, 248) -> 2.1 yr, 5.54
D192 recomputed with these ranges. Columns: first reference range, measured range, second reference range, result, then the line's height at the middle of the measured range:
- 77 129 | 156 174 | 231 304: 0.04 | 5.12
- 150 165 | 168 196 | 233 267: -0.06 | 5.2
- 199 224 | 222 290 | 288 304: 0.14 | 6.72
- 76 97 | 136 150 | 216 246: -0.09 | 4.95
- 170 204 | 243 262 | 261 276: 0.05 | 5.78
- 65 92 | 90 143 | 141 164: 0.06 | 4.86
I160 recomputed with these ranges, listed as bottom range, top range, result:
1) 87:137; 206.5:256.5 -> 1.28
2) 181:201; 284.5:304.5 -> 1.29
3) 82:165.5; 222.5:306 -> 1.29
